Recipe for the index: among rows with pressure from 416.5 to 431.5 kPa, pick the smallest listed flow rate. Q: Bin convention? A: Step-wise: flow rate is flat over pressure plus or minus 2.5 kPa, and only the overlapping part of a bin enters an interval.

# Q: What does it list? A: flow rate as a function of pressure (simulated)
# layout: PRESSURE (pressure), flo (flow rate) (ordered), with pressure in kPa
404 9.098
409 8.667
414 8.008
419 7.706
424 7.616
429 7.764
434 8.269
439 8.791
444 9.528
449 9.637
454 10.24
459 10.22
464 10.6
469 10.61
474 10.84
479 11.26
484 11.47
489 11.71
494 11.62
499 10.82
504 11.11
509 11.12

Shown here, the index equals 7.616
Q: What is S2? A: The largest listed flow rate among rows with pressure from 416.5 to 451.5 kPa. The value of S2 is 9.637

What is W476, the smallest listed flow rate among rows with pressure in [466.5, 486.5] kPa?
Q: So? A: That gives 10.61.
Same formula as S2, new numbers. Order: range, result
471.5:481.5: 11.26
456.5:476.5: 10.84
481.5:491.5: 11.71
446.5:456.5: 10.24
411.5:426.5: 8.008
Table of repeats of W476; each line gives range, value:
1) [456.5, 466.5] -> 10.22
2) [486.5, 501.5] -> 10.82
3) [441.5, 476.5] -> 9.528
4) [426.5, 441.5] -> 7.764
